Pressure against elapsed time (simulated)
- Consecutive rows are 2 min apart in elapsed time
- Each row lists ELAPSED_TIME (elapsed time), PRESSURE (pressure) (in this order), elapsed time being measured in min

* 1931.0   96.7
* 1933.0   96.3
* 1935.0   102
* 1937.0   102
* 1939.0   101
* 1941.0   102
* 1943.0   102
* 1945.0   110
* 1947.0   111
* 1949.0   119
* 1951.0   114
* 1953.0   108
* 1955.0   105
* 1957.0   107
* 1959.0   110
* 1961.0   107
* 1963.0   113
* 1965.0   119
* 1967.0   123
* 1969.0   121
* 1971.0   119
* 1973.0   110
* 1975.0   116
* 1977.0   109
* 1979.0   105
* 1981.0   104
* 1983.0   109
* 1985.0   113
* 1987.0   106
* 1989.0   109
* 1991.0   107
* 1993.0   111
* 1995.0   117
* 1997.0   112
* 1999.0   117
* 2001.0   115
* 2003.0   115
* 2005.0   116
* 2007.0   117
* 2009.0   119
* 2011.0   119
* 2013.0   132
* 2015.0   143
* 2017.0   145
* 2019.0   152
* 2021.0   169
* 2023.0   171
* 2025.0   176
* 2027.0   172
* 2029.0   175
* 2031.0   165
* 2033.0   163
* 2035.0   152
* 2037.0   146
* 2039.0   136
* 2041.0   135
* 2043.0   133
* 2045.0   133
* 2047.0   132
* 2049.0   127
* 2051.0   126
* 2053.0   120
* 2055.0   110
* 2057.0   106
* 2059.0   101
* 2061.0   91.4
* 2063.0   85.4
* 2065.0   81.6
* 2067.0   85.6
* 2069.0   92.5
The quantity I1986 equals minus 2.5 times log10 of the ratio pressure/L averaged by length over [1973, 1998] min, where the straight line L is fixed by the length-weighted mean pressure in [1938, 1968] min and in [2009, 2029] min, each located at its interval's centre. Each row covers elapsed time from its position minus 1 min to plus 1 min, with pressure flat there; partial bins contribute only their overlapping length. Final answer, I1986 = 0.19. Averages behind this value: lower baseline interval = 110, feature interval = 110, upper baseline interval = 153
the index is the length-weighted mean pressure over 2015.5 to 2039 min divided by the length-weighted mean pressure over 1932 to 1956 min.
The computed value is 1.52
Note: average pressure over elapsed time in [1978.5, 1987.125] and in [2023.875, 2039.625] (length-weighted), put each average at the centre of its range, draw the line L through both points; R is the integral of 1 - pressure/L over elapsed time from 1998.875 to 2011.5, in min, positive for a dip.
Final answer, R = 1.5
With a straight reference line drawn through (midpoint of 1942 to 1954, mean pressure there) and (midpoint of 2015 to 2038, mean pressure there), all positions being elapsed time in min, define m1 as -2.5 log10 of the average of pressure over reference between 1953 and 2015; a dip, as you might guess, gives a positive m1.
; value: 0.17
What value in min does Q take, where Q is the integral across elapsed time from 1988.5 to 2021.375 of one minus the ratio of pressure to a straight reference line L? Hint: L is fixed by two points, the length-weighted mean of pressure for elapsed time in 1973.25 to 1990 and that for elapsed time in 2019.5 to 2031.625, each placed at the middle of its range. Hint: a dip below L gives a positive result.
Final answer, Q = 4.2 min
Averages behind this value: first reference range 109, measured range 124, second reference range 171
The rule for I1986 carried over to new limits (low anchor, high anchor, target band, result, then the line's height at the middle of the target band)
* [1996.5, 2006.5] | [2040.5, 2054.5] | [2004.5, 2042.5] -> -0.21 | 122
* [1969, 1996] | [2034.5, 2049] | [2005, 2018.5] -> -0.04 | 124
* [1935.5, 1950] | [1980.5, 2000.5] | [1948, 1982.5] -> -0.04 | 109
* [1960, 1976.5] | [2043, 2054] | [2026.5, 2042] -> -0.23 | 126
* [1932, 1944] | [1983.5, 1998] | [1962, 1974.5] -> -0.11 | 106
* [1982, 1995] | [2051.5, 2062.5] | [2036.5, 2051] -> -0.25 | 106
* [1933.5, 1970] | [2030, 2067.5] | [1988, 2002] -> 0.03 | 116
